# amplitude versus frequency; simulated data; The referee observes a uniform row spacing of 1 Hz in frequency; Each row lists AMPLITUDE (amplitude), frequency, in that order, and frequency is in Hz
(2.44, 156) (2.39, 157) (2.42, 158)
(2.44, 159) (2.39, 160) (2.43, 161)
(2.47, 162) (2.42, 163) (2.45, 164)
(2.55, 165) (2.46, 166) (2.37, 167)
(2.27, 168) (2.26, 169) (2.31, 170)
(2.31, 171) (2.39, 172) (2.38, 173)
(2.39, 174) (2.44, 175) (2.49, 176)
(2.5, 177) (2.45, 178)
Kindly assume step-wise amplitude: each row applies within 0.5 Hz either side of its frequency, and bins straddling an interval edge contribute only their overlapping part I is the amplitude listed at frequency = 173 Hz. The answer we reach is 2.38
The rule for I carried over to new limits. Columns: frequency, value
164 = 2.45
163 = 2.42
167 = 2.37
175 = 2.44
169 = 2.26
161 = 2.43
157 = 2.39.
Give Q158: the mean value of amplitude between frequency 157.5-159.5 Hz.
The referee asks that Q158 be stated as 2.43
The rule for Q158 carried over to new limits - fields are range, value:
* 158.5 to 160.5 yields 2.42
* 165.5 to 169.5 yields 2.34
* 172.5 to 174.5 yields 2.38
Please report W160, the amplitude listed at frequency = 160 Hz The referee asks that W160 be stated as 2.39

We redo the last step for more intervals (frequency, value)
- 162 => 2.47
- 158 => 2.42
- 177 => 2.5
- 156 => 2.44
